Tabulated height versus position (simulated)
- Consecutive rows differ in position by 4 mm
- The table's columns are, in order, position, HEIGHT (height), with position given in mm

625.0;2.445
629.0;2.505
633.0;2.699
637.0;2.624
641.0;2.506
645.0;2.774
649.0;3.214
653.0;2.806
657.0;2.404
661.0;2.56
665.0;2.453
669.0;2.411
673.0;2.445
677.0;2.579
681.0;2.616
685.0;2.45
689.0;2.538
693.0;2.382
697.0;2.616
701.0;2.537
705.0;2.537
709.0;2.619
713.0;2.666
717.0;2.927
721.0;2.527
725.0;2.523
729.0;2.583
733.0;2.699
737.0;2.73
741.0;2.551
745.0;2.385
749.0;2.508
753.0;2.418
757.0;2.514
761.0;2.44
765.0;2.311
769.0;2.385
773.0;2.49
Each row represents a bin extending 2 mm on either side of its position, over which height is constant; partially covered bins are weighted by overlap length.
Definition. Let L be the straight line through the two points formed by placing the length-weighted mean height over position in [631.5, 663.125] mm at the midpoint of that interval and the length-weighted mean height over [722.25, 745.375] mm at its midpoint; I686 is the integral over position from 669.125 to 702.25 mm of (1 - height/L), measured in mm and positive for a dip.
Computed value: 1.7 mm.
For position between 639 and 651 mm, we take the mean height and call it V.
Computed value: 2.83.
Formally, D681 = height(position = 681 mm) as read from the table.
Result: 2.616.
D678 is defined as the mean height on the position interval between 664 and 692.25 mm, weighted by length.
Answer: 2.5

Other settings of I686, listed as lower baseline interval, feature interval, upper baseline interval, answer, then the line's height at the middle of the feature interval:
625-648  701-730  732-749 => -0.4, 2.59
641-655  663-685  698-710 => 1.9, 2.73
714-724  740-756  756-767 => 0.3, 2.5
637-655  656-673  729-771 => 1.8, 2.75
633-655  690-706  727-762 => 0.8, 2.65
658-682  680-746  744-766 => -3.1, 2.47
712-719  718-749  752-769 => 0.9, 2.66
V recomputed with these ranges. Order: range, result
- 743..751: 2.45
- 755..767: 2.42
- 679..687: 2.53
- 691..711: 2.54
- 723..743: 2.62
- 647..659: 2.81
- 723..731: 2.55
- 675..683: 2.6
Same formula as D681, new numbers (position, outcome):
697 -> 2.616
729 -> 2.583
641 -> 2.506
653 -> 2.806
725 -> 2.523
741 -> 2.551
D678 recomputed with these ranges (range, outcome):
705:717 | 2.67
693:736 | 2.61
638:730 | 2.59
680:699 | 2.52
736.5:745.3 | 2.56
